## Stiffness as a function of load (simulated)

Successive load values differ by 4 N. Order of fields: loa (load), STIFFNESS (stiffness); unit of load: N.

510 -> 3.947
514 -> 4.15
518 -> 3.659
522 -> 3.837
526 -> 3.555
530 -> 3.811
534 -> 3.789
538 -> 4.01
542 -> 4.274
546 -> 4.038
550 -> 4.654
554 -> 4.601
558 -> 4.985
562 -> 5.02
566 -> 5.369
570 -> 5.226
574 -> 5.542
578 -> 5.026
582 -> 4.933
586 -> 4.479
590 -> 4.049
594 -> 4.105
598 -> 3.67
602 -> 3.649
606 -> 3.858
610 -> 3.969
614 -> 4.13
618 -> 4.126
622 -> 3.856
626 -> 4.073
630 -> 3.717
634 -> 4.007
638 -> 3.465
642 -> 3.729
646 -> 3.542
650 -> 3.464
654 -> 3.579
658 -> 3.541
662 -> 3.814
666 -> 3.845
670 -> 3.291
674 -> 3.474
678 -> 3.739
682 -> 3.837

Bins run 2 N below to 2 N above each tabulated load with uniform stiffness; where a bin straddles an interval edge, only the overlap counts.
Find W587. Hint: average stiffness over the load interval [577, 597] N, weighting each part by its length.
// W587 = 4.45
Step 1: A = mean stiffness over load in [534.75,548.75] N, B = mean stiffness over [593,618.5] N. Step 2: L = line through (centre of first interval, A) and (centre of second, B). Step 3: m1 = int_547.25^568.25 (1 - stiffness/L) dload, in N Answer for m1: -4.3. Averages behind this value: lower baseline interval 4.11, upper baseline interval 3.91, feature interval 4.9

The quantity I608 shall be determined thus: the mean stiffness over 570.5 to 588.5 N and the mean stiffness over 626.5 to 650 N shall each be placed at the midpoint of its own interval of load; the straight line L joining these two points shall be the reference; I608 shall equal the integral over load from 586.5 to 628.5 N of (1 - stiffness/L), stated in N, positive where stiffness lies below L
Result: 3.8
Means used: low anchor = 4.99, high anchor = 3.7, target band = 3.96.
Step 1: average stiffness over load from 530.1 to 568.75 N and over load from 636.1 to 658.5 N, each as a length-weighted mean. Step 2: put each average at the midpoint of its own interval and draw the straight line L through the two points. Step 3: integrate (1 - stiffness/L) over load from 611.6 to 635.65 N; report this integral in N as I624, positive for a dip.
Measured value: -1.3 N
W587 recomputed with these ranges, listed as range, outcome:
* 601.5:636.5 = 3.94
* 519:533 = 3.73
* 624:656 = 3.7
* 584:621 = 4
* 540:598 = 4.7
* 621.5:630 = 3.93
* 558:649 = 4.26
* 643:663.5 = 3.59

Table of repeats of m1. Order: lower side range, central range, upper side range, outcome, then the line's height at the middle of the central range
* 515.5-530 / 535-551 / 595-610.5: -1.9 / 3.74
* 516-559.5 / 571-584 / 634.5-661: -4.2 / 3.92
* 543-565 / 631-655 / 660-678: 1.4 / 3.86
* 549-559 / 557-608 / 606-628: -2.1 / 4.41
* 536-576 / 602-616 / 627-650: 0.5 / 4.08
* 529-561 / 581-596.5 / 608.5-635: -0.8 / 4.12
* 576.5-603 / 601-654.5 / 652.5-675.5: 1.7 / 3.93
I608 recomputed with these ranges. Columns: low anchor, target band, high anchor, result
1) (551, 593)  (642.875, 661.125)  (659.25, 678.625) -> 1.3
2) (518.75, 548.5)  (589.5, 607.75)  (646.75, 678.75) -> -0.5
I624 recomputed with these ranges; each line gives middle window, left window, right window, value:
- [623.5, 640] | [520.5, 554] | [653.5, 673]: -0.4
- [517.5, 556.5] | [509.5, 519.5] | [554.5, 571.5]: 3.7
